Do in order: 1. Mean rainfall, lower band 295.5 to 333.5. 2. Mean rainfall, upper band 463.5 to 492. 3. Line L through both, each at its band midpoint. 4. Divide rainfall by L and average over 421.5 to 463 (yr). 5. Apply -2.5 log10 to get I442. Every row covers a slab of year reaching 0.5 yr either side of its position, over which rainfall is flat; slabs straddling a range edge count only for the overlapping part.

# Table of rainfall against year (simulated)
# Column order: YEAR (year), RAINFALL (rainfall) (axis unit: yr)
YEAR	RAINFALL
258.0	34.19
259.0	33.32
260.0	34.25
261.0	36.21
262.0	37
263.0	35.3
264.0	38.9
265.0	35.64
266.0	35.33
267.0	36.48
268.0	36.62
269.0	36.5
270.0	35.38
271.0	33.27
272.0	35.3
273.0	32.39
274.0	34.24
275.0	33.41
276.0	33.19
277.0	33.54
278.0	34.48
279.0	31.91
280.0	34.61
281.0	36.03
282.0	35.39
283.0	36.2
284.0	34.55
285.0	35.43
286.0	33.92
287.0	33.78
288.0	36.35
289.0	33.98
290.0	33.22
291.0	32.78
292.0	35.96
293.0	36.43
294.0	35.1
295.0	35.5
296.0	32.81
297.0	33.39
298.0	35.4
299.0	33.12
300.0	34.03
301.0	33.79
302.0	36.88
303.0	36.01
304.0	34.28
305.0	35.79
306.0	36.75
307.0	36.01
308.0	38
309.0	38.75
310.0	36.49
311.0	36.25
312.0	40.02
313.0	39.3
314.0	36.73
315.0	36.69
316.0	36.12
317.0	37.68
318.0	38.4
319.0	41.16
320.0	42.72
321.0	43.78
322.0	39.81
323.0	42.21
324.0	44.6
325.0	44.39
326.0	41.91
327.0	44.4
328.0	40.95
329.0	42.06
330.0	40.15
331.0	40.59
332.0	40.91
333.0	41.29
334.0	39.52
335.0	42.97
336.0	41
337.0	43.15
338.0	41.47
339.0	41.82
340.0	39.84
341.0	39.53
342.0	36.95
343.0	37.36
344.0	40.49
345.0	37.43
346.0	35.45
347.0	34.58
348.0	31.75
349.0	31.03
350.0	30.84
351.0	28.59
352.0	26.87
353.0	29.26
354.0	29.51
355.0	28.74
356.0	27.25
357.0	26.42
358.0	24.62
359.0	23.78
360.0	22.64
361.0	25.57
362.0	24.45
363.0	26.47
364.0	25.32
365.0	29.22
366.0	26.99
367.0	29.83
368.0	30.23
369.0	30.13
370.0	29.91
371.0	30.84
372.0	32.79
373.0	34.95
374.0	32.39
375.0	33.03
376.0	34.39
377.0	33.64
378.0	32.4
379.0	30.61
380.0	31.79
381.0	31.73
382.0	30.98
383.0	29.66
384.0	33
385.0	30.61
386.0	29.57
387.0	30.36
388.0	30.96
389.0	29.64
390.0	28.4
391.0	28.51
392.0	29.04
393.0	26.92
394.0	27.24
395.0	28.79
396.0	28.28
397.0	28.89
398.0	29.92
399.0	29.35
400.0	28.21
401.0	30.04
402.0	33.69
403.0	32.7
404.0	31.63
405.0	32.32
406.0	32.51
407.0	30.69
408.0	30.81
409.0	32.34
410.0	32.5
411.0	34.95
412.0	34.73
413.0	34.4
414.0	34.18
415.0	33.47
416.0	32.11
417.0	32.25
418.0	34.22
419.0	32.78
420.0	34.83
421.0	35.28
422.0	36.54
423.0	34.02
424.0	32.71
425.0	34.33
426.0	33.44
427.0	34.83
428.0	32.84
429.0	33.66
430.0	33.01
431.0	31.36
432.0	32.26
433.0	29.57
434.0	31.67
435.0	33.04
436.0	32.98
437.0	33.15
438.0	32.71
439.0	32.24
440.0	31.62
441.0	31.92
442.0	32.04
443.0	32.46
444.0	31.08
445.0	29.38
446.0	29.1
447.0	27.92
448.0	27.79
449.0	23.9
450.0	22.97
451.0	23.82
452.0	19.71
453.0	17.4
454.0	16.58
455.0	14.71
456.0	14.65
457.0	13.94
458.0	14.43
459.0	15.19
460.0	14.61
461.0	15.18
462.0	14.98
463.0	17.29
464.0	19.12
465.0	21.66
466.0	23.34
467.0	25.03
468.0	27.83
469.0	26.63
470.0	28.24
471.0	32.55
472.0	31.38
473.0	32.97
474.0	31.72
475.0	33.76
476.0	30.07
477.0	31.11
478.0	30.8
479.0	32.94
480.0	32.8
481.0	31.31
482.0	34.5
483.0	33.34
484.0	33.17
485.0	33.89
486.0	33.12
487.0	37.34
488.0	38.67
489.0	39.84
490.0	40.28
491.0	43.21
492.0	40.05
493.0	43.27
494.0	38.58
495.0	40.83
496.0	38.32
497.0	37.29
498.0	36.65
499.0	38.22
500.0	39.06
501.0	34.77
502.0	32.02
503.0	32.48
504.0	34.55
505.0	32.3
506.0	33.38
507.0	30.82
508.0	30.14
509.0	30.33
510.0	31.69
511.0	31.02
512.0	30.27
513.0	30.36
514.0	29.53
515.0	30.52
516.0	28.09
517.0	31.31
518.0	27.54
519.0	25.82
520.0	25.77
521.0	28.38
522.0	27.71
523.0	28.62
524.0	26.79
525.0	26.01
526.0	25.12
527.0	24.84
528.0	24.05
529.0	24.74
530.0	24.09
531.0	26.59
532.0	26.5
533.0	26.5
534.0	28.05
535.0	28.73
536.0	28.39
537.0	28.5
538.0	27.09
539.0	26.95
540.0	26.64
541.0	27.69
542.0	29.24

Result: 0.24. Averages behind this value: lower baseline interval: 38.5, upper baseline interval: 32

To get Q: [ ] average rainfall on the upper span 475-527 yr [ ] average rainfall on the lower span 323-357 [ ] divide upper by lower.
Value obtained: 0.88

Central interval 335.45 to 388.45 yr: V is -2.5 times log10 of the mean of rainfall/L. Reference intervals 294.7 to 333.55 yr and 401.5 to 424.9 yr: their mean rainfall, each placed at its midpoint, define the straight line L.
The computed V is 0.14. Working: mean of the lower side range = 38.5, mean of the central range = 31.8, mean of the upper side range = 33.3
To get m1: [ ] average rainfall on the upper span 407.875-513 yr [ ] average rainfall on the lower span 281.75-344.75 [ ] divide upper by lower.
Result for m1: 0.81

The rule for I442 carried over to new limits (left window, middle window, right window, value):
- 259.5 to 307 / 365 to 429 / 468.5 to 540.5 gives 0.05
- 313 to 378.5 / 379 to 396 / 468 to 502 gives 0.17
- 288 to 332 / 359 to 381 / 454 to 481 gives 0.10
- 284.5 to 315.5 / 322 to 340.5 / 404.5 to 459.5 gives -0.22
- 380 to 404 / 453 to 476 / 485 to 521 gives 0.42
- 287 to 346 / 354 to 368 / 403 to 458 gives 0.30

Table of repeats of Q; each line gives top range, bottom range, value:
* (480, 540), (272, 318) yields 0.90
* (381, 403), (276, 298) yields 0.86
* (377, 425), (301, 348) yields 0.80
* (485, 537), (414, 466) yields 1.16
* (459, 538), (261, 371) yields 0.86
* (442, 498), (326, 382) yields 0.85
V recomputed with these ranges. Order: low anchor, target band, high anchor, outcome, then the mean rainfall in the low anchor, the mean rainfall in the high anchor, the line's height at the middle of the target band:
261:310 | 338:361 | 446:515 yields 0.04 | 35.1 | 29.4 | 33.2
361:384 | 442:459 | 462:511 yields 0.38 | 30.5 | 32.8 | 32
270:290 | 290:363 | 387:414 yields -0.10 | 34.3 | 30.7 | 32.9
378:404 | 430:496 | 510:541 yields -0.01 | 30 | 27.6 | 28.7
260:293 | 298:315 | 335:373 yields -0.08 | 34.9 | 31.9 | 33.7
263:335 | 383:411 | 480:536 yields 0.14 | 36.9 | 32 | 34.6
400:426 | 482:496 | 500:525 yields -0.22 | 33.1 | 30.3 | 30.9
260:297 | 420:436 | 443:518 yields -0.08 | 34.9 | 29.5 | 30.9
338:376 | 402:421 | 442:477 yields -0.21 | 31.2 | 23.8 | 27.3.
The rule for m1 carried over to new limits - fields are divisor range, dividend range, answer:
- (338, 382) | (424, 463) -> 0.84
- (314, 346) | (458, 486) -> 0.67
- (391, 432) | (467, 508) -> 1.07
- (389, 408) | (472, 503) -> 1.19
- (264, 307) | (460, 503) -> 0.92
